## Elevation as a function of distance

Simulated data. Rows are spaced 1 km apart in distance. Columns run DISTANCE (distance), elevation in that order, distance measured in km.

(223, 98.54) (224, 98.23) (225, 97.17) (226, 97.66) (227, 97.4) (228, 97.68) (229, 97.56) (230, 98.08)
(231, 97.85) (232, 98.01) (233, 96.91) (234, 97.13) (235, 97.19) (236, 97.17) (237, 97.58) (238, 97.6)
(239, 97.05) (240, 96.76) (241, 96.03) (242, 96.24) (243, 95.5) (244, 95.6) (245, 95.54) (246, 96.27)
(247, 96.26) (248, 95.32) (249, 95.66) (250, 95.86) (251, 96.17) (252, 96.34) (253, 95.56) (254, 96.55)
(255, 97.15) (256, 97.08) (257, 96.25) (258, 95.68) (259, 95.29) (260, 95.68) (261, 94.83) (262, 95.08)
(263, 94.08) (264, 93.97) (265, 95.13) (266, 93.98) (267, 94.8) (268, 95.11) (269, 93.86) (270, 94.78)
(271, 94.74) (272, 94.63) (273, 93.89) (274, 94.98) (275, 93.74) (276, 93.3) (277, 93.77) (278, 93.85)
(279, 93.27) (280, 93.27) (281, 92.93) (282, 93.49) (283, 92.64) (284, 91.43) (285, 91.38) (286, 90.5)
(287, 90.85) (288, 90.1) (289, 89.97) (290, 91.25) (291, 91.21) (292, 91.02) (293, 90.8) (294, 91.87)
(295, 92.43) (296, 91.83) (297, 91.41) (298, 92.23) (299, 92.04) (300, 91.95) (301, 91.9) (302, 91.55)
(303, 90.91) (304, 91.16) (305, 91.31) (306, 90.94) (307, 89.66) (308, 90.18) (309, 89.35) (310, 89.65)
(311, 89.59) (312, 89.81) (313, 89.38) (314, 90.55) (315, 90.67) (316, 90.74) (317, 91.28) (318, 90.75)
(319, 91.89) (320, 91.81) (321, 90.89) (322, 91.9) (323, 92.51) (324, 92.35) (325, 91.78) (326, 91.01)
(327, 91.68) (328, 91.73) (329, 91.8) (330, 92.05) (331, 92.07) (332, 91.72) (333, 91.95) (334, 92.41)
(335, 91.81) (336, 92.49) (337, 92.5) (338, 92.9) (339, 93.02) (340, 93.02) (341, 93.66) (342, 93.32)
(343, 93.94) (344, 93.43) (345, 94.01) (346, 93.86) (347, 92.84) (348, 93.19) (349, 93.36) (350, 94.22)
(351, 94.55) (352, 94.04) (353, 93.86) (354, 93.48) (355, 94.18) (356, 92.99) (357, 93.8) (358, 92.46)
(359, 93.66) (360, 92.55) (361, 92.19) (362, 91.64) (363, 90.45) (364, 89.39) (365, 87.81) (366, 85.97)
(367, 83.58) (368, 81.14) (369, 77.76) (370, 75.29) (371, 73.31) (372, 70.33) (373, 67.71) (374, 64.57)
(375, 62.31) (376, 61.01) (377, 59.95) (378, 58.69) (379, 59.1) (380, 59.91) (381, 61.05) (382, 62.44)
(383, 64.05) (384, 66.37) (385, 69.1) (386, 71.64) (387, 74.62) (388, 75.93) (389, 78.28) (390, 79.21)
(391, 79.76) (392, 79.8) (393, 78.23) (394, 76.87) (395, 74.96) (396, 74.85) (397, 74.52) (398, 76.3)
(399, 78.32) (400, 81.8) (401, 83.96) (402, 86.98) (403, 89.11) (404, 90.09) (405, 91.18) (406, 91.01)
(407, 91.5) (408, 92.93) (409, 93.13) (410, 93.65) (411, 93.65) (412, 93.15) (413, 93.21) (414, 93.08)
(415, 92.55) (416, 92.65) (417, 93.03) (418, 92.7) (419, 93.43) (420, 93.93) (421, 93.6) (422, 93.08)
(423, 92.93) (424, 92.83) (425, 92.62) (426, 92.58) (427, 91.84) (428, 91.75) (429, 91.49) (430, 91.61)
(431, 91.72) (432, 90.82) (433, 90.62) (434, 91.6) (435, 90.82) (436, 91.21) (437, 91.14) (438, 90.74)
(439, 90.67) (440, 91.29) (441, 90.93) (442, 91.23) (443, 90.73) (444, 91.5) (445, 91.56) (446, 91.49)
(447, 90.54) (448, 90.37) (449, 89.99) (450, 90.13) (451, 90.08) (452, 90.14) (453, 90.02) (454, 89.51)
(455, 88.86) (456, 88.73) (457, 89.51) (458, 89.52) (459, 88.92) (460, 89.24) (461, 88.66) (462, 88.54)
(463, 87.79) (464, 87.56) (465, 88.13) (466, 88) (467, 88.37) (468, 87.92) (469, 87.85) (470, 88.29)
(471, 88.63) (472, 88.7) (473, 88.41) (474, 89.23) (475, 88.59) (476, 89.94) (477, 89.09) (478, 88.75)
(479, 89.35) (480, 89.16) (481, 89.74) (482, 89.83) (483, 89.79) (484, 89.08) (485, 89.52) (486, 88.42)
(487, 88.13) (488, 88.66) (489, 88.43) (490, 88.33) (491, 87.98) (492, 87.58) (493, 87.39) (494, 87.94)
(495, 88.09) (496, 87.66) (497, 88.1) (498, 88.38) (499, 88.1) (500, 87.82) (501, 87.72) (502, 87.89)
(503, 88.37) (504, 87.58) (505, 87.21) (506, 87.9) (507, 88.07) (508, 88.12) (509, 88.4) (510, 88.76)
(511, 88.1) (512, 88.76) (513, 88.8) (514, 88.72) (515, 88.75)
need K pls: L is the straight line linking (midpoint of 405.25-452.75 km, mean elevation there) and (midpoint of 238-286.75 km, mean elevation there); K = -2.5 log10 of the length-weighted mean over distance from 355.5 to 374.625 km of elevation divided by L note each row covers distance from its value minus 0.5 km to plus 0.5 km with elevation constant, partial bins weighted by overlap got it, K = 0.11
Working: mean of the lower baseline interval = 94.8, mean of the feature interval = 83.9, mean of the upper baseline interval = 91.8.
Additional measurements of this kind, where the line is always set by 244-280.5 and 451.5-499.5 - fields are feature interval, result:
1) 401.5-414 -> -0.012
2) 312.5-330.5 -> 0.022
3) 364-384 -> 0.298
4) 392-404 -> 0.139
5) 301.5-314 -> 0.040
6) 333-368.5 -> 0.004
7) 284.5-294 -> 0.040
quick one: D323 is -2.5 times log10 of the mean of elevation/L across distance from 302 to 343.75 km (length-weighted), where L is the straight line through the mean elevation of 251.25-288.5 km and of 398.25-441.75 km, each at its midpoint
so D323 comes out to 0.02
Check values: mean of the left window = 94.2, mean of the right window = 91.1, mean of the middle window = 91.5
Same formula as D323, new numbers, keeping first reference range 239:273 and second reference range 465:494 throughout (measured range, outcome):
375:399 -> 0.29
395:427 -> 0.02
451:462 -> 0.00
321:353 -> 0.00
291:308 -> 0.03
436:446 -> -0.02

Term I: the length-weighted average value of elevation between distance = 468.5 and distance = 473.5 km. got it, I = 88.4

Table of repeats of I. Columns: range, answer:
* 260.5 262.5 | 95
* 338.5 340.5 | 93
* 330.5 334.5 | 92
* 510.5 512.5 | 88.4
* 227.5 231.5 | 97.8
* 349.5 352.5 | 94.3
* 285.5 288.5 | 90.5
